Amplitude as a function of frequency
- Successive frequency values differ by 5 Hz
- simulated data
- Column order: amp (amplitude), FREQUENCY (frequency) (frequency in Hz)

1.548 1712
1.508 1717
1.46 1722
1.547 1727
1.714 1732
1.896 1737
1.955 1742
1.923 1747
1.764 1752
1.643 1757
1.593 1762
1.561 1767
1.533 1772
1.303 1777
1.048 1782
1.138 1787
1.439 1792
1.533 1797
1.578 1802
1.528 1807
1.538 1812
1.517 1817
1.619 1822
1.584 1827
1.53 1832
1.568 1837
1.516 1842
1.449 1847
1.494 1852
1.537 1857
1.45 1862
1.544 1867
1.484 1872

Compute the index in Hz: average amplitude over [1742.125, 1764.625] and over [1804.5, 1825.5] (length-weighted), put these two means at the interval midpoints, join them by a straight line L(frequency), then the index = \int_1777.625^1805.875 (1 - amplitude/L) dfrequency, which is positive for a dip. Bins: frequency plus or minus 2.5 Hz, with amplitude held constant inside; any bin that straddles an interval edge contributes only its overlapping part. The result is 4.71 Hz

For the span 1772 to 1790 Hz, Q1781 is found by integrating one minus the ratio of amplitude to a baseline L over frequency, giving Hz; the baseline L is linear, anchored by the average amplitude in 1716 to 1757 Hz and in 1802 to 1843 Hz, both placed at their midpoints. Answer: 4.56 Hz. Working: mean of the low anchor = 1.72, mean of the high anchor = 1.55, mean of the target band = 1.22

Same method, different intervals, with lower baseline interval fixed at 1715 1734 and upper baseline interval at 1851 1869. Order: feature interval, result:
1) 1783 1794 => 2.03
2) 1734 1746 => -2.85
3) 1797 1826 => -0.61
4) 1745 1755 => -1.84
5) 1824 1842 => -0.48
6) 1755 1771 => -0.53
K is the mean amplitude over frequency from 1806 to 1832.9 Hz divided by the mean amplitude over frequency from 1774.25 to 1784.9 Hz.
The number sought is 1.32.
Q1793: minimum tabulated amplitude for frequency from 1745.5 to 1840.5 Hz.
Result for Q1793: 1.048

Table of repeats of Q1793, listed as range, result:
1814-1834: 1.517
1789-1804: 1.439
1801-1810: 1.528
